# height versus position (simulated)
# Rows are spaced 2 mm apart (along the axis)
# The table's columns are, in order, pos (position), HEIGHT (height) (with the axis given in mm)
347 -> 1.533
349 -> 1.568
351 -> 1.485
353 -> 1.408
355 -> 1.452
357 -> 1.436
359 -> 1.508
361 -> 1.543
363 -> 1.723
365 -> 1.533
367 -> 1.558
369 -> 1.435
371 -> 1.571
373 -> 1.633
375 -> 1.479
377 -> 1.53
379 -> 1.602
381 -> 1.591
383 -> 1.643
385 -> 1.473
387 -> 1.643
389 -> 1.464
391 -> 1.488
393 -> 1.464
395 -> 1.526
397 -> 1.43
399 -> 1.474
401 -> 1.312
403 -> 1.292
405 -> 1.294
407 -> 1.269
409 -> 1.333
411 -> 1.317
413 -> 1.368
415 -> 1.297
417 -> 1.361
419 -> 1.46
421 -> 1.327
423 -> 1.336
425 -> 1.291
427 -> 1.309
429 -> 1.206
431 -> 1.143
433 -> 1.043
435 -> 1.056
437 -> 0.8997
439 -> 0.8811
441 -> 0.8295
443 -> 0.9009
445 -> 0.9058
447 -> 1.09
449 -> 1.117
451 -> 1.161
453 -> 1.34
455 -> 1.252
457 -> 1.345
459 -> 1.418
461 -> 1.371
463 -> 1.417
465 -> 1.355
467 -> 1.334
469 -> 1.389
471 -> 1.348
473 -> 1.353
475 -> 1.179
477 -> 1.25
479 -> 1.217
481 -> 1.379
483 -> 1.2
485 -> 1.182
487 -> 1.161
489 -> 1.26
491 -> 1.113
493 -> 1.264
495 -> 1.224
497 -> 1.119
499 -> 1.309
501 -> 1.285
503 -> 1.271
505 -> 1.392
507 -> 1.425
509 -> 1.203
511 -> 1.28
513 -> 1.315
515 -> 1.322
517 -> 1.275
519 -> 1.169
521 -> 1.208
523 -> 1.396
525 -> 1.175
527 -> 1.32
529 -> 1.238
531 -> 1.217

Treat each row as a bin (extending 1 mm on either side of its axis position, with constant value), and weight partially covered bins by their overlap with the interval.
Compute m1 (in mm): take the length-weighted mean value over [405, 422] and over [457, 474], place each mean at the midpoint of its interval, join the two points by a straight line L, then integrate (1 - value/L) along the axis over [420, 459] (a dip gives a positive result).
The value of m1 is 6.3 mm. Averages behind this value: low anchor 1.34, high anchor 1.37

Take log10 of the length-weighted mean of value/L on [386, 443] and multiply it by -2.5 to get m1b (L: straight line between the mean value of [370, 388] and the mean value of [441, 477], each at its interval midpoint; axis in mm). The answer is 0.12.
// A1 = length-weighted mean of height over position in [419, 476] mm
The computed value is 1.2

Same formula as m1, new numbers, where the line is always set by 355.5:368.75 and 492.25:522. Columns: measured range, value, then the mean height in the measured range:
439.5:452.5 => 3.52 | 1.01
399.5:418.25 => 1.69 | 1.32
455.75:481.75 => 0.16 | 1.33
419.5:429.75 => 0.86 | 1.3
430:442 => 3.66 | 0.975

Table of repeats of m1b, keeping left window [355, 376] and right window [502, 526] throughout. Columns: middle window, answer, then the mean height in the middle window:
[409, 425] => 0.080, 1.35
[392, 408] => 0.074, 1.38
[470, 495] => 0.083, 1.24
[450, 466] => 0.038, 1.33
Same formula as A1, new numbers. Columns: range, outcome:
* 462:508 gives 1.28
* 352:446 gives 1.36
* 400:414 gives 1.31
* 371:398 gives 1.54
